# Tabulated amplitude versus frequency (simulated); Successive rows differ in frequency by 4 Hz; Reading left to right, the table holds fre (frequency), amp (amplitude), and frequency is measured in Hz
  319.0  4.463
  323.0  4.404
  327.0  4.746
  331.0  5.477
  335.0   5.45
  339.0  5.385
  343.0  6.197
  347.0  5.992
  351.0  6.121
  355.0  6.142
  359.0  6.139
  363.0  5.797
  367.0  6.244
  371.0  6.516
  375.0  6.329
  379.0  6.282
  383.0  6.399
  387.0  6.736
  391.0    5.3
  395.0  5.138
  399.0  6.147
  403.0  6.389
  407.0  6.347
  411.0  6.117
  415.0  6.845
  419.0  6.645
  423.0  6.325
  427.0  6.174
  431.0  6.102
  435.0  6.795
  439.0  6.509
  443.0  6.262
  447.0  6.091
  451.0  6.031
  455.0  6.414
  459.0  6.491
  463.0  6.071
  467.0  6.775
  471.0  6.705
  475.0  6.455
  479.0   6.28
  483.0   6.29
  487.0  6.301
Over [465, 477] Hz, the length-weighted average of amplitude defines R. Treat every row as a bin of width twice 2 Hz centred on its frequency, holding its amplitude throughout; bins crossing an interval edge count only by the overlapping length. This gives 6.65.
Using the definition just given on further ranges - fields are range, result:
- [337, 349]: 5.86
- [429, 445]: 6.42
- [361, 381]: 6.23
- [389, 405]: 5.74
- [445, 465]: 6.22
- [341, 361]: 6.12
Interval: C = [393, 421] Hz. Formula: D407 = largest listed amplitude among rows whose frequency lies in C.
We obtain 6.845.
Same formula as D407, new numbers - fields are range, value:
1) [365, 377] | 6.516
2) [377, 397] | 6.736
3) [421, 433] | 6.325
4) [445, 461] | 6.491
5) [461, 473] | 6.775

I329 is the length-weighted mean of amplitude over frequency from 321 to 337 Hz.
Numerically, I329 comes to 5.02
